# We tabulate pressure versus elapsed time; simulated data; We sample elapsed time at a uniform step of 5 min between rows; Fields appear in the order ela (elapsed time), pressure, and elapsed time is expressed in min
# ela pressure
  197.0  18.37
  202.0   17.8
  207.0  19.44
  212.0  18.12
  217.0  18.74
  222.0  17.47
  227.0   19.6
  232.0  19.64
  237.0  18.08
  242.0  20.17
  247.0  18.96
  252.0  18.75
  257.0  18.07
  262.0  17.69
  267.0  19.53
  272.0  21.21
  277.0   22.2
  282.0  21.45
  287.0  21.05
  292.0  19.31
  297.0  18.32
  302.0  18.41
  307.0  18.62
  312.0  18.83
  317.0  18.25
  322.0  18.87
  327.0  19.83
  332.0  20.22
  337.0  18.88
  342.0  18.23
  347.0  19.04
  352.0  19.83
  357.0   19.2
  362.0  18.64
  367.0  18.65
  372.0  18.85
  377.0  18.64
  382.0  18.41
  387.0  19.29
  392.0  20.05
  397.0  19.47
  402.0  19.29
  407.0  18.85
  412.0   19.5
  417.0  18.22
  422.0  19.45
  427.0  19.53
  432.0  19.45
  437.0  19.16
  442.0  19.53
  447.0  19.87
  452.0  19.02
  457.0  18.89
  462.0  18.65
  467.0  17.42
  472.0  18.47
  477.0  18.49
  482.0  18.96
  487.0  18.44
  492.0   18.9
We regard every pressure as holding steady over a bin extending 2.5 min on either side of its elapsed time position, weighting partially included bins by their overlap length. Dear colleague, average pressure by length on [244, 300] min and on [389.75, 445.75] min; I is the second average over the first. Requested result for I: 0.98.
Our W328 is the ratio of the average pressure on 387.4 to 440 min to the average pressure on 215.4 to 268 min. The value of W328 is 1.03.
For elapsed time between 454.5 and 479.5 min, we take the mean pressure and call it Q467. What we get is 18.4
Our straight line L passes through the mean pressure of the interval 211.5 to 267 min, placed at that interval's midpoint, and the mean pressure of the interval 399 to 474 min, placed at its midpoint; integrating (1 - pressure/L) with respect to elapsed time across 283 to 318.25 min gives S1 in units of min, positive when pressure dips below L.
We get -0.53 min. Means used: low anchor 18.7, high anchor 19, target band 19.1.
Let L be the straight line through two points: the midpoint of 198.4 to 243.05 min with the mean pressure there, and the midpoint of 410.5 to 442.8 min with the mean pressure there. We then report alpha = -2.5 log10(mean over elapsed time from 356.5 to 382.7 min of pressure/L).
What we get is 0.02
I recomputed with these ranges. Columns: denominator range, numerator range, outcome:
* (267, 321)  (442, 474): 0.95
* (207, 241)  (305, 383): 1.01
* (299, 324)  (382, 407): 1.04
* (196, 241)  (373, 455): 1.03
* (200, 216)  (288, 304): 1.02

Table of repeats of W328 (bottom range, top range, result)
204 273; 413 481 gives 1.00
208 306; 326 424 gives 0.99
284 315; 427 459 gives 1.01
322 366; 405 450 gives 1.00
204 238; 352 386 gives 1.01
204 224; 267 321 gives 1.07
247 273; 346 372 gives 1.01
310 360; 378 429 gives 1.00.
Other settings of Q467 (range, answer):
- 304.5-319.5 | 18.6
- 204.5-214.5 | 18.8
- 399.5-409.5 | 19.1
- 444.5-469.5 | 18.8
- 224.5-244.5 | 19.4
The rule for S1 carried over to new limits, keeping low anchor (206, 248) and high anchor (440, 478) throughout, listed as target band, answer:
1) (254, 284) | -1.8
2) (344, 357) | -0.3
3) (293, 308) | 0.3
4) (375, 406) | -0.6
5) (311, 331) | -0.2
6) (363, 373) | 0.1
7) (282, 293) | -1.0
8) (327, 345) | -0.3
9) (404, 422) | -0.1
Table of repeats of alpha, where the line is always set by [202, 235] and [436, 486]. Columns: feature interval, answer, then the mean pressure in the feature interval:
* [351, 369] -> -0.014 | 19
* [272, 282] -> -0.161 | 21.8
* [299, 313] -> 0.011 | 18.6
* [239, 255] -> -0.026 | 19.2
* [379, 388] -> 0.002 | 18.8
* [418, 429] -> -0.029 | 19.3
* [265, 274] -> -0.089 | 20.4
